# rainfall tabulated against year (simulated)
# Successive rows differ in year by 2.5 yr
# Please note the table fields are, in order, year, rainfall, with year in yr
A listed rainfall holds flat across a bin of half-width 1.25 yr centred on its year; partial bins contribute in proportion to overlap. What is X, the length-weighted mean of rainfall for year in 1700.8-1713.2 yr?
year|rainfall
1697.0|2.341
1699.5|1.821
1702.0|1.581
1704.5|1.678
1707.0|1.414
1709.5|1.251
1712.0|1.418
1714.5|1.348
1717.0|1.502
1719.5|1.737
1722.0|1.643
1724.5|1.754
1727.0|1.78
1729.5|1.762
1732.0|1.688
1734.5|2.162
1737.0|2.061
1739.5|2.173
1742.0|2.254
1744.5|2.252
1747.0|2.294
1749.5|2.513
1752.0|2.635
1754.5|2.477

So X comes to 1.47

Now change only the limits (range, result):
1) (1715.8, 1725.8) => 1.66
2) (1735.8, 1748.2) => 2.21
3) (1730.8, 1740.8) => 2.02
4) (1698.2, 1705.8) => 1.7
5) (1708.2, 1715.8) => 1.34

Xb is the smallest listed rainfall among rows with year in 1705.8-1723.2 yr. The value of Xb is 1.251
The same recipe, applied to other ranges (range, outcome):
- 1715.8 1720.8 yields 1.502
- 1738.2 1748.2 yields 2.173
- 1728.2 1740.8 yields 1.688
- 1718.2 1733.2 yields 1.643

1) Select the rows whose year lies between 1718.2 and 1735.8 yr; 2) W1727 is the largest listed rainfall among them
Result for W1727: 2.162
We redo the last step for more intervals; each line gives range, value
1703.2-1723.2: 1.737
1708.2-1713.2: 1.418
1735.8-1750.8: 2.513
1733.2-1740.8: 2.173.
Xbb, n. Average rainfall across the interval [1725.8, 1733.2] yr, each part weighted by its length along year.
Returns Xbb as 1.74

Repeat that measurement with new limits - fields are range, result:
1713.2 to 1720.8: 1.53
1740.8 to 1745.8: 2.25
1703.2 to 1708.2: 1.55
